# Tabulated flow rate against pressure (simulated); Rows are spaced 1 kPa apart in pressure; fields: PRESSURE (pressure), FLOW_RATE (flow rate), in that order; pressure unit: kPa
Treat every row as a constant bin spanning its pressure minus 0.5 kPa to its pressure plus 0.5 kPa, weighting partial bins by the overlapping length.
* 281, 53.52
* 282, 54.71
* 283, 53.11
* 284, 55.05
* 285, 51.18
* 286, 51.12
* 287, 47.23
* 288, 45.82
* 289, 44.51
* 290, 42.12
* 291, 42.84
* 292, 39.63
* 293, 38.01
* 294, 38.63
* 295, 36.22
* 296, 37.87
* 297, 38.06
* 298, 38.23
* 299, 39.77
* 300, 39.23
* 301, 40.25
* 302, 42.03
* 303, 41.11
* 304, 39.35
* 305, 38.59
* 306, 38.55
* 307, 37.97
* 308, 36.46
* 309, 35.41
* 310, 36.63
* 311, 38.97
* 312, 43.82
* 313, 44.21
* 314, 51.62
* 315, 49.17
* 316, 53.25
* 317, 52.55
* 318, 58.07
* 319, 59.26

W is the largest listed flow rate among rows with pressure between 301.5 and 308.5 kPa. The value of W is 42.03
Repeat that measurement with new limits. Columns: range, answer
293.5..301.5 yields 40.25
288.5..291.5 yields 44.51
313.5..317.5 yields 53.25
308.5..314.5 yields 51.62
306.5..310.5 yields 37.97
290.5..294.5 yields 42.84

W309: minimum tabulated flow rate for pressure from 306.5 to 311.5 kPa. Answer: 35.41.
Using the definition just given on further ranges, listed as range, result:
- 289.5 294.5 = 38.01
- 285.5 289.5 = 44.51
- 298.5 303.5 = 39.23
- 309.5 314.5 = 36.63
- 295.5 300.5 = 37.87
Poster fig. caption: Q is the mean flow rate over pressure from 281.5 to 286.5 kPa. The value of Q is 53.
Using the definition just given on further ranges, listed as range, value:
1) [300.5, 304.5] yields 40.7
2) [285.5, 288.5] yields 48.1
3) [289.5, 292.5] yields 41.5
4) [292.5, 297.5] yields 37.8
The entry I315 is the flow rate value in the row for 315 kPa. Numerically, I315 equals 49.17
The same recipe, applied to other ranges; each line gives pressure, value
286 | 51.12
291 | 42.84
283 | 53.11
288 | 45.82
